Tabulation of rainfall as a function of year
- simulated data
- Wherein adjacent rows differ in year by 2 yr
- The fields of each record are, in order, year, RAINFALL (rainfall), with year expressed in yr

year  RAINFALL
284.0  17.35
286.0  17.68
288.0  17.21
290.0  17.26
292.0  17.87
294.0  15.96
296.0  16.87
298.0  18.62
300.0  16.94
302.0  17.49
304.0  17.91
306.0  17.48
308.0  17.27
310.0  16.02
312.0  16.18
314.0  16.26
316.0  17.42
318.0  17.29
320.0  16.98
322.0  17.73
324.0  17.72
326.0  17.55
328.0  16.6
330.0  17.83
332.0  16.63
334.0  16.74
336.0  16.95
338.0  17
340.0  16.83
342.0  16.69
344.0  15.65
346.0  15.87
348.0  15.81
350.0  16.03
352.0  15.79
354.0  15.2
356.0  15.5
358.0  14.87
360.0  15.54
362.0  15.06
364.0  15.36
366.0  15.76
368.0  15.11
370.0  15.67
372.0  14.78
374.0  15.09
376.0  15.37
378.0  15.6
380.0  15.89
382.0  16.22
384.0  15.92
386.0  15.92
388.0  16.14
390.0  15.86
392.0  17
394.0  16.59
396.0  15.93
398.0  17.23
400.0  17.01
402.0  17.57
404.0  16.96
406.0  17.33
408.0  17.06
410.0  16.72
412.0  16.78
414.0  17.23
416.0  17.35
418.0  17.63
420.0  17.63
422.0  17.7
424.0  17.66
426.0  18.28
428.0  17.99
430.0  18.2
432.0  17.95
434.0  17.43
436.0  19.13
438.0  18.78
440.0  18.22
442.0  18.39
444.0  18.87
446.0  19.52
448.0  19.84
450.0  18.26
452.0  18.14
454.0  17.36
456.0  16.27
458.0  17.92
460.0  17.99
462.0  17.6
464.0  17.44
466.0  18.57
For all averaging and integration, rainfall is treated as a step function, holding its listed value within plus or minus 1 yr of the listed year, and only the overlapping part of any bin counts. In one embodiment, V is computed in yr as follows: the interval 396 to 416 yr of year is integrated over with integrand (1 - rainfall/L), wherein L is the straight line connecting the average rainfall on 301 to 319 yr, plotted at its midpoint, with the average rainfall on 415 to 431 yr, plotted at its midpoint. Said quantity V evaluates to 0.7 yr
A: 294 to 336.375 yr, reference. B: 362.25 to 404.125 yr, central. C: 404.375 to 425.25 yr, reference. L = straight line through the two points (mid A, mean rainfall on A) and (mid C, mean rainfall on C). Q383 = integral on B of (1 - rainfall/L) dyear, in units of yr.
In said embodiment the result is 3.03 yr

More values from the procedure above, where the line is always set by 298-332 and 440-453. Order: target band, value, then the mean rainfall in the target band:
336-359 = 2.10 yr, 16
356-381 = 3.50 yr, 15.3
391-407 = 1.11 yr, 17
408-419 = 0.75 yr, 17.1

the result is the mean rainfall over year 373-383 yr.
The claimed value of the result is 15.6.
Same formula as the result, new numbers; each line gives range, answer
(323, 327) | 17.6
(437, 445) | 18.6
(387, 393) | 16.3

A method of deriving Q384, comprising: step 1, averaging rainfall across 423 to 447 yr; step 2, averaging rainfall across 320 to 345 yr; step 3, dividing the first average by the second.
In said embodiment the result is 1.08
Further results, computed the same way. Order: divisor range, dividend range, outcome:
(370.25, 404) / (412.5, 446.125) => 1.12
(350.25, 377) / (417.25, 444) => 1.18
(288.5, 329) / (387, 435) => 1.00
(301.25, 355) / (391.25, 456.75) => 1.06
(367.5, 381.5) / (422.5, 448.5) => 1.20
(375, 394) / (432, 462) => 1.14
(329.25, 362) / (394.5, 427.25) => 1.07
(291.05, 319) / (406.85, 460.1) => 1.05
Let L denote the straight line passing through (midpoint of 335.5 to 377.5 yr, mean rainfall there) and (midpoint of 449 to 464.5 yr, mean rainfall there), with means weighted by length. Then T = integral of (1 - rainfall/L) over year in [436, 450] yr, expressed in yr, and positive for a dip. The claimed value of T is -1.2 yr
